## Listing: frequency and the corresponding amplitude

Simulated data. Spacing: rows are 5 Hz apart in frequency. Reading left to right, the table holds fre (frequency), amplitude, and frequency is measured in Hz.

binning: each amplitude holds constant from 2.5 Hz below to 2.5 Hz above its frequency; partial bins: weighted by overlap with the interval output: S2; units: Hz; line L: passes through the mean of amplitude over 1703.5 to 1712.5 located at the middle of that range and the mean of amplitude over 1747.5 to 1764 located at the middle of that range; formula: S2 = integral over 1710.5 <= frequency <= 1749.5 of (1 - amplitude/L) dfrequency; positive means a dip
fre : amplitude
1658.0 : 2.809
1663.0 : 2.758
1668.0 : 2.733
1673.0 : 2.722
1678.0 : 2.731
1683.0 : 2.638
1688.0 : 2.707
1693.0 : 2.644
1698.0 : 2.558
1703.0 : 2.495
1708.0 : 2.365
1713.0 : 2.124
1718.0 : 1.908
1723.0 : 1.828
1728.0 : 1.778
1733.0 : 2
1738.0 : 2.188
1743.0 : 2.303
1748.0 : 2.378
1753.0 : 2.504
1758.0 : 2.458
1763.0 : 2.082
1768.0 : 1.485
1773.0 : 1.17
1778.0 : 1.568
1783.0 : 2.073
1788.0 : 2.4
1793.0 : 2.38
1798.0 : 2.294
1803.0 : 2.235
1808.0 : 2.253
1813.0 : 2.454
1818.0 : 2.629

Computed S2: 5.0 Hz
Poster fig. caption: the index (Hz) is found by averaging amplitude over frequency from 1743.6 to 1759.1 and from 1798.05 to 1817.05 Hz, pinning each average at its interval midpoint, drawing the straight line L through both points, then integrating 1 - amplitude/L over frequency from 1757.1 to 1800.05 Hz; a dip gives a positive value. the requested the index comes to 7.4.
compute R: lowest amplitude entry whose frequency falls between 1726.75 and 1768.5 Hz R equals 1.485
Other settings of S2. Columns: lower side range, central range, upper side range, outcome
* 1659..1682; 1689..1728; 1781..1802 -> 5.1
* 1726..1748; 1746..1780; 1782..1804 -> 3.7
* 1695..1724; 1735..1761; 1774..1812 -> -1.9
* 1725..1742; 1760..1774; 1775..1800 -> 2.9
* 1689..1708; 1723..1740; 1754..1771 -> 2.4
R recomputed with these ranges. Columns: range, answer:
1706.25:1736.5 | 1.778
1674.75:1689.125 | 2.638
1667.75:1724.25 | 1.828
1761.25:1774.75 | 1.17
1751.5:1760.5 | 2.458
